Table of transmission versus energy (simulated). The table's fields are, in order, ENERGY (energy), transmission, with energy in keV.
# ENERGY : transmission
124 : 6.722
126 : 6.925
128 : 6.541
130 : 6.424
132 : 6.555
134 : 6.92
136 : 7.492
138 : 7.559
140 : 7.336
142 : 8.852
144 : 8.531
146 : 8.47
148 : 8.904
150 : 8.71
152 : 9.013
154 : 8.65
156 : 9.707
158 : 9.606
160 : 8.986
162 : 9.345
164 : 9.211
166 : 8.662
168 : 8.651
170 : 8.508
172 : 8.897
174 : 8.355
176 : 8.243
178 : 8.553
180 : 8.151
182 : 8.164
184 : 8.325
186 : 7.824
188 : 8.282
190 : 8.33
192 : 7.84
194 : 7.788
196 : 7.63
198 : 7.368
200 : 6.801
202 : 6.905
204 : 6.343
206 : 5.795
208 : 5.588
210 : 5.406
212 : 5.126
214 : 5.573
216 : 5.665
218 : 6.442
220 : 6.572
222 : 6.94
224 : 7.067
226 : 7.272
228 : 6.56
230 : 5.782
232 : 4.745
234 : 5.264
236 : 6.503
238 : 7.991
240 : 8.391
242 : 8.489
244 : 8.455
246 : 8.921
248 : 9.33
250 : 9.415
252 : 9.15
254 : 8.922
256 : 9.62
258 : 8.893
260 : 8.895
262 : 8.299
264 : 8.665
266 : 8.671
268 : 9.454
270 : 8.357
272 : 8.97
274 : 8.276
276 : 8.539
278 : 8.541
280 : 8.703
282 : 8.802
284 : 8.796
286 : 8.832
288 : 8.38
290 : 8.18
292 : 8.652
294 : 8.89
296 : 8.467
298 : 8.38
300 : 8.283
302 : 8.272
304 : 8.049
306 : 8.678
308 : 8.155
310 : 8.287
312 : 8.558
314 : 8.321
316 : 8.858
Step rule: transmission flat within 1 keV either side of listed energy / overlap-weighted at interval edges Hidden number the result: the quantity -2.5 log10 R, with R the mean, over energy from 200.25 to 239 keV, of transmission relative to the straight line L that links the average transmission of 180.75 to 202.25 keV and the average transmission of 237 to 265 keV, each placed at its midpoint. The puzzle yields 0.31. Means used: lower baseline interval 7.78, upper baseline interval 8.82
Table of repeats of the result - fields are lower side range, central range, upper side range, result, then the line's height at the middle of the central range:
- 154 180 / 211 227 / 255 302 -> 0.35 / 8.77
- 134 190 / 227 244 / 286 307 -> 0.24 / 8.48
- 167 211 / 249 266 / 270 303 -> -0.09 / 8.28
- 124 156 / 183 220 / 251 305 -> 0.20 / 8.2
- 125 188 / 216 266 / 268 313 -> 0.09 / 8.43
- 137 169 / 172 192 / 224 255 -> 0.02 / 8.39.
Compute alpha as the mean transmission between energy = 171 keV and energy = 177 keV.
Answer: 8.5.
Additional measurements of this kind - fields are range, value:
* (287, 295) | 8.53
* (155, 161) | 9.43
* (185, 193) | 8.07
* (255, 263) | 8.93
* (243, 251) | 9.03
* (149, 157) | 9.02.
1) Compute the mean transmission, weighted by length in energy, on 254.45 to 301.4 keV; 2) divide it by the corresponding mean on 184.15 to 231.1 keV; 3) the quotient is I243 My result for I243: 1.28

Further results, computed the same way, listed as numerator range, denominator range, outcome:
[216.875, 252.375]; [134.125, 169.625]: 0.85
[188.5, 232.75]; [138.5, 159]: 0.75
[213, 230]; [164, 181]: 0.76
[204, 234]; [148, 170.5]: 0.67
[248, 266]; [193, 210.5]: 1.35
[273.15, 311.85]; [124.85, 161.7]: 1.05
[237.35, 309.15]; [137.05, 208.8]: 1.06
